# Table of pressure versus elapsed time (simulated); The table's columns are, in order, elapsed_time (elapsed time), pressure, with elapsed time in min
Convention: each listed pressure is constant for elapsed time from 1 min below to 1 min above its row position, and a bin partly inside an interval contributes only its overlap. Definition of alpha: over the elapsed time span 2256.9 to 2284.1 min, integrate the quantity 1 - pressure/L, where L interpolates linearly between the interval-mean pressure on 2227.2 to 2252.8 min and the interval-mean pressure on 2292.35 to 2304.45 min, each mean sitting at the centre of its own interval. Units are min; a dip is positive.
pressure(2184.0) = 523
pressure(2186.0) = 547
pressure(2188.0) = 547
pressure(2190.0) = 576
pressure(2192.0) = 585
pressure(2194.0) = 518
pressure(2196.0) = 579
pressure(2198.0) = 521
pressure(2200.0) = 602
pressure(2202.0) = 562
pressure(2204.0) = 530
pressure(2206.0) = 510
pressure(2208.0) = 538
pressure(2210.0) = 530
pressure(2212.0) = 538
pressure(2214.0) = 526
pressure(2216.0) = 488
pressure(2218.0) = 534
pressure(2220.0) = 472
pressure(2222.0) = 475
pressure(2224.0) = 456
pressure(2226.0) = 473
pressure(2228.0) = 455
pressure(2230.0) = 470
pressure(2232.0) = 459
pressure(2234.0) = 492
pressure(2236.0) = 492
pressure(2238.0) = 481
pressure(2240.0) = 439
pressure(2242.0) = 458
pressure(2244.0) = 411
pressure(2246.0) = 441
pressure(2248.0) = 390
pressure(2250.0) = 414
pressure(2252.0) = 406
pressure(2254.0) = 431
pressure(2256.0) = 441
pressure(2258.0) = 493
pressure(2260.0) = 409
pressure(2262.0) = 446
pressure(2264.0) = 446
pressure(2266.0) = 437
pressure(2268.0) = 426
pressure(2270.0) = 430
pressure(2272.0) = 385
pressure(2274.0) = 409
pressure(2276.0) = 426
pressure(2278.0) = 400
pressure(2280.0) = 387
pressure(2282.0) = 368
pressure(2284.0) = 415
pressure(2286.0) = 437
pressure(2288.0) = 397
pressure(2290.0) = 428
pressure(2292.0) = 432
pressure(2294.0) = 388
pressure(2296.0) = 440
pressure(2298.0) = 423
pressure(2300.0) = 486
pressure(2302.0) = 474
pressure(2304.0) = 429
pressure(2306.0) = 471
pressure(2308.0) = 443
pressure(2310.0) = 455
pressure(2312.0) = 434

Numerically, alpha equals 1.4 min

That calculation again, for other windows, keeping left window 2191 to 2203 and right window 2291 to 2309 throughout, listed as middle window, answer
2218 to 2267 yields 5.56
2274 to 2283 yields 1.37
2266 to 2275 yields 1.16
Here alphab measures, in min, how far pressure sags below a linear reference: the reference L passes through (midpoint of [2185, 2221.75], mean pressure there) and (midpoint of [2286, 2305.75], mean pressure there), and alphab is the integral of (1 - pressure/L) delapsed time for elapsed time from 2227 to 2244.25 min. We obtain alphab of 1.3 min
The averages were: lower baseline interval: 538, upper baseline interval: 435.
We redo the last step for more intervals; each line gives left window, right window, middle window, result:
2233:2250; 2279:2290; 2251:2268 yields -0.3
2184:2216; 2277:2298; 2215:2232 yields 1.1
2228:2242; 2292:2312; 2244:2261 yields 1.3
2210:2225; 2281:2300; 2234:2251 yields 1.0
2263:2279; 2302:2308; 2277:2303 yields 1.0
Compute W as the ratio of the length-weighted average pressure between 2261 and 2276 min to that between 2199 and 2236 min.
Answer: 0.84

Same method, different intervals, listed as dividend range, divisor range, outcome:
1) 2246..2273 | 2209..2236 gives 0.87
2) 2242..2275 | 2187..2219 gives 0.79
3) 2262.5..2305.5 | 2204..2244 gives 0.87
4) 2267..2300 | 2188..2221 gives 0.77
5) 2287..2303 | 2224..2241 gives 0.92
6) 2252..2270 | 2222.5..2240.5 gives 0.93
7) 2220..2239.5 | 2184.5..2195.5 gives 0.85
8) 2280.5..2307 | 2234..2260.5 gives 0.97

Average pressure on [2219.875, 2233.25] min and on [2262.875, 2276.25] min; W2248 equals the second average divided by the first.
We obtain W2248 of 0.91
